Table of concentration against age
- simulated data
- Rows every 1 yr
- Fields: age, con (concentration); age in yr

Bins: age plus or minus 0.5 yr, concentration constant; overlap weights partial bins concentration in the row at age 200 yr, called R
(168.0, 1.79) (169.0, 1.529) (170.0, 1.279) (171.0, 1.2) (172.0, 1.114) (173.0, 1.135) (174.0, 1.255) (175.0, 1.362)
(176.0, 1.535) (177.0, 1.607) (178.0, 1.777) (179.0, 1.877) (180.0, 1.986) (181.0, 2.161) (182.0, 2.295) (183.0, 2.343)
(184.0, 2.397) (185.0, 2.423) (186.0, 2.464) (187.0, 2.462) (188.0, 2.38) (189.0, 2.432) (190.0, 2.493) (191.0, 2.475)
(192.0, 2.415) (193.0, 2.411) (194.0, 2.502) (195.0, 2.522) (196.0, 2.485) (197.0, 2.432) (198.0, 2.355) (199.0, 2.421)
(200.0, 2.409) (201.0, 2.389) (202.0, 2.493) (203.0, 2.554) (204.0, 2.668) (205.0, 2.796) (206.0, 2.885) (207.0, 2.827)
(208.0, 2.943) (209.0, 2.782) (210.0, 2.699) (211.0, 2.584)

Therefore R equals 2.409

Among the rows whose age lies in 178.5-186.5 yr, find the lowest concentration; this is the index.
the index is 1.877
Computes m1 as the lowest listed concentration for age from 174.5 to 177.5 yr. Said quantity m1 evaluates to 1.362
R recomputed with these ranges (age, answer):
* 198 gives 2.355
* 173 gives 1.135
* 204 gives 2.668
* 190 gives 2.493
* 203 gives 2.554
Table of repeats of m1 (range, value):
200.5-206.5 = 2.389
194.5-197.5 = 2.432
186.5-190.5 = 2.38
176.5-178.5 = 1.607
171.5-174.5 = 1.114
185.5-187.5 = 2.462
